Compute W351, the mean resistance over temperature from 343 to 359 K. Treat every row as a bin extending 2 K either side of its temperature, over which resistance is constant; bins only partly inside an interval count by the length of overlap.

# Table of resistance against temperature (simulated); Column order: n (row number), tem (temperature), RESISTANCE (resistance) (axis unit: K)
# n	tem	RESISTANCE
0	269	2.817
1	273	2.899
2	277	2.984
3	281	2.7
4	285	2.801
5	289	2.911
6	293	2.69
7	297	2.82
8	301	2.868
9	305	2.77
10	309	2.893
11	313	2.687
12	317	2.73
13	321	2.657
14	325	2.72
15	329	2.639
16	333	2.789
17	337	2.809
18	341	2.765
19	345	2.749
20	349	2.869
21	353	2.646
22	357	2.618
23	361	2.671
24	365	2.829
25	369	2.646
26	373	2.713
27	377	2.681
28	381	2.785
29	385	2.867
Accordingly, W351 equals 2.72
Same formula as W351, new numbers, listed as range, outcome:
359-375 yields 2.71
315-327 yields 2.7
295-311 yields 2.84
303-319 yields 2.77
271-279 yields 2.94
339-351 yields 2.79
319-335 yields 2.7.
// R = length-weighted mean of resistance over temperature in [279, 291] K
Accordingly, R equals 2.8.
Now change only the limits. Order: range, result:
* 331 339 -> 2.8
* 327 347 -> 2.75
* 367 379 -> 2.68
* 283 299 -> 2.81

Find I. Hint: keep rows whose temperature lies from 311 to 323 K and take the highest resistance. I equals 2.73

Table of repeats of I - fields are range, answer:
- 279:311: 2.911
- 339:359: 2.869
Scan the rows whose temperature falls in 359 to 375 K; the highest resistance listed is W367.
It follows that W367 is 2.829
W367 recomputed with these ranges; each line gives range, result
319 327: 2.72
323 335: 2.789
